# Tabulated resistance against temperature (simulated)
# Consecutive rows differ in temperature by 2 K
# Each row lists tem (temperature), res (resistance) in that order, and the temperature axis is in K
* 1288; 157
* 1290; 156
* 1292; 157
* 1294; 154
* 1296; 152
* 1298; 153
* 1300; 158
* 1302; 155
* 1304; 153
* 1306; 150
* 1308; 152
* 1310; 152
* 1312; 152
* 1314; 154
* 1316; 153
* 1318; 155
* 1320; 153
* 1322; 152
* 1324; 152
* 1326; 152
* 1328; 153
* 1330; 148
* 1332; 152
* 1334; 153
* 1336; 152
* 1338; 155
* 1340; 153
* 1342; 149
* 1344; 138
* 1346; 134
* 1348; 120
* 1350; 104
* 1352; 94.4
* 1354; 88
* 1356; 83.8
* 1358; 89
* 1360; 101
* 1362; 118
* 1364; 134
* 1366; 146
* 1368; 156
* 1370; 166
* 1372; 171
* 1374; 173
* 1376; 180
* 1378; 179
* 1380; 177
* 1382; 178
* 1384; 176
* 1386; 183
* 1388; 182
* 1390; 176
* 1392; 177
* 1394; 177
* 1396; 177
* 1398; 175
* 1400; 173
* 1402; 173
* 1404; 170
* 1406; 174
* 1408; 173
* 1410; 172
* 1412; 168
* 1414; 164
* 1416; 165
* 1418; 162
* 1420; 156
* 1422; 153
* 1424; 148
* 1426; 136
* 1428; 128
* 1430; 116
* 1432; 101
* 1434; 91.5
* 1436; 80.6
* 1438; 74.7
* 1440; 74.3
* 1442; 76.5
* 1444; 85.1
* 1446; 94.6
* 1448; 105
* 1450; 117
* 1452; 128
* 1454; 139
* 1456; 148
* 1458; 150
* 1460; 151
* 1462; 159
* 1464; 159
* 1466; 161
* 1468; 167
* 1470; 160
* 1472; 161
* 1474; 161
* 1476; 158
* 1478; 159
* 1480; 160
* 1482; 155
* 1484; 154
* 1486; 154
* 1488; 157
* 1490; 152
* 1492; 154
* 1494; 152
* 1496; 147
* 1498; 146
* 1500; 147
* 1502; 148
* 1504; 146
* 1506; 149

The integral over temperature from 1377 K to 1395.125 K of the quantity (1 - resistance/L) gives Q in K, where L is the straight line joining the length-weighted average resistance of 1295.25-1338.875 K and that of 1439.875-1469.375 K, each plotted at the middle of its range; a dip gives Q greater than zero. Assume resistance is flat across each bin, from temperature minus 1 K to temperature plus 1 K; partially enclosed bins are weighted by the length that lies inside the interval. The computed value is -4.8 K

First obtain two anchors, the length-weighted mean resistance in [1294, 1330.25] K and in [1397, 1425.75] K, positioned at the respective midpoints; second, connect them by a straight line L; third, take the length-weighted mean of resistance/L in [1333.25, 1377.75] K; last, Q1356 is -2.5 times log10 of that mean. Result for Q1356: 0.17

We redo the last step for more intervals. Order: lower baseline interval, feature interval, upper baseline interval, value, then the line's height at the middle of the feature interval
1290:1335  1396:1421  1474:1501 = -0.11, 153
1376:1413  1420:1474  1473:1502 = 0.27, 163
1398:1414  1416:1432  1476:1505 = 0.18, 167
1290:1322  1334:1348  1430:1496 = 0.03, 149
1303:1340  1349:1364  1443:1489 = 0.45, 151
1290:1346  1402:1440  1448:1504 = 0.09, 151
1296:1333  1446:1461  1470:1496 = 0.18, 156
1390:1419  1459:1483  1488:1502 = -0.02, 156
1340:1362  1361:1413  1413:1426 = -0.24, 135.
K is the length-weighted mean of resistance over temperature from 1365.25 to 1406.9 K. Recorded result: 173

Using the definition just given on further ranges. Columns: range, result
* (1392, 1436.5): 153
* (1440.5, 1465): 125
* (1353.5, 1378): 137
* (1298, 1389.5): 148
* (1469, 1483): 159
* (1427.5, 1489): 132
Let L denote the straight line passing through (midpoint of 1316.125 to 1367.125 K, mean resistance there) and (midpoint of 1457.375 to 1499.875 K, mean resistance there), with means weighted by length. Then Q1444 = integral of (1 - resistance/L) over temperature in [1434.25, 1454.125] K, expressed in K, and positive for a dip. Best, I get 7.3 K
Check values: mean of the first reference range 134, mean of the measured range 95.4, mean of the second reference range 156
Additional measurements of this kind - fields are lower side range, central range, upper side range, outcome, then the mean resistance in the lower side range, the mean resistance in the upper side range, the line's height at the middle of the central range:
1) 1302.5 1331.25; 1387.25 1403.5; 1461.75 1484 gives -2.1 K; 152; 160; 156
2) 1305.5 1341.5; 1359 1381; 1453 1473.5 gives -0.2 K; 152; 156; 153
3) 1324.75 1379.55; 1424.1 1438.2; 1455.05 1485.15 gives 4.0 K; 139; 158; 151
